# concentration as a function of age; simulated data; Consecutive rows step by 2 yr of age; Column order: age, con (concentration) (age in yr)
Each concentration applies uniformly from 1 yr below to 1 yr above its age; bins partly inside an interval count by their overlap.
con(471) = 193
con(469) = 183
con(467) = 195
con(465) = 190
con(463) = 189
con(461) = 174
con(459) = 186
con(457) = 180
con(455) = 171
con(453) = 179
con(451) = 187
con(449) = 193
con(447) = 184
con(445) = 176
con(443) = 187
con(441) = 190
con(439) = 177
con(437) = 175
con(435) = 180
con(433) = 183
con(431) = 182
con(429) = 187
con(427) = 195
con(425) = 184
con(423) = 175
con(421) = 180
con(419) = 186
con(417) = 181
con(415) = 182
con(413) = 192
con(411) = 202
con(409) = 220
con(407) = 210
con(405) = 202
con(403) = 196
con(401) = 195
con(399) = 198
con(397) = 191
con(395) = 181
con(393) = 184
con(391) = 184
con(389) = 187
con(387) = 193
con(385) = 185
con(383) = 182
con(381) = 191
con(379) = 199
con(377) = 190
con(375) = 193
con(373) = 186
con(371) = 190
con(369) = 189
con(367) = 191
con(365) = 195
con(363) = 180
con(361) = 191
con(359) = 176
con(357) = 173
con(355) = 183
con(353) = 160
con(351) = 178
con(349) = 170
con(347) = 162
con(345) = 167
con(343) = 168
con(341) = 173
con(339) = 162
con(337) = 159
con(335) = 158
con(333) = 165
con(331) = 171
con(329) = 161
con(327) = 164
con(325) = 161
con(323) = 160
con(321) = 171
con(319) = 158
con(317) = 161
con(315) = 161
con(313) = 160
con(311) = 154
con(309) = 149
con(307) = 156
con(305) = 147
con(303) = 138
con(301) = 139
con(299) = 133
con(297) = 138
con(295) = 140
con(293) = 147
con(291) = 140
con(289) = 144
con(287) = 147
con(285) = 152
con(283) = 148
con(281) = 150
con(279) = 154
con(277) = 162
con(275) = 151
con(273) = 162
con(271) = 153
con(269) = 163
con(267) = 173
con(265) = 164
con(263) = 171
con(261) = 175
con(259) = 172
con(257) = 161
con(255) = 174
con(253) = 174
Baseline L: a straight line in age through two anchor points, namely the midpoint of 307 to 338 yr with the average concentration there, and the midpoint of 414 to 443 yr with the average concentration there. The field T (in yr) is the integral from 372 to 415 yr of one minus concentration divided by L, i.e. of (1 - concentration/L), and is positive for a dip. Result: -4.3 yr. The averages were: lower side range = 161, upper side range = 183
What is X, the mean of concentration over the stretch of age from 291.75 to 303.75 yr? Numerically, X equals 139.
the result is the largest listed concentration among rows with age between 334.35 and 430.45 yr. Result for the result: 220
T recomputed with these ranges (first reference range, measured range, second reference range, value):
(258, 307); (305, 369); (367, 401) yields 1.8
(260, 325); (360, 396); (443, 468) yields -4.0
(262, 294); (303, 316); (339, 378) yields 0.9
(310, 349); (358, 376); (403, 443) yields -1.5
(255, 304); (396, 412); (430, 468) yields -2.4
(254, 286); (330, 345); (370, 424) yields 1.0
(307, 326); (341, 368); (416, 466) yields -1.6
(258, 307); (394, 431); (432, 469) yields -3.3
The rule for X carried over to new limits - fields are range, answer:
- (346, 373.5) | 180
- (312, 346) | 164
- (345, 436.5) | 187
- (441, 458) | 183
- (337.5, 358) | 169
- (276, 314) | 147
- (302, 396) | 173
